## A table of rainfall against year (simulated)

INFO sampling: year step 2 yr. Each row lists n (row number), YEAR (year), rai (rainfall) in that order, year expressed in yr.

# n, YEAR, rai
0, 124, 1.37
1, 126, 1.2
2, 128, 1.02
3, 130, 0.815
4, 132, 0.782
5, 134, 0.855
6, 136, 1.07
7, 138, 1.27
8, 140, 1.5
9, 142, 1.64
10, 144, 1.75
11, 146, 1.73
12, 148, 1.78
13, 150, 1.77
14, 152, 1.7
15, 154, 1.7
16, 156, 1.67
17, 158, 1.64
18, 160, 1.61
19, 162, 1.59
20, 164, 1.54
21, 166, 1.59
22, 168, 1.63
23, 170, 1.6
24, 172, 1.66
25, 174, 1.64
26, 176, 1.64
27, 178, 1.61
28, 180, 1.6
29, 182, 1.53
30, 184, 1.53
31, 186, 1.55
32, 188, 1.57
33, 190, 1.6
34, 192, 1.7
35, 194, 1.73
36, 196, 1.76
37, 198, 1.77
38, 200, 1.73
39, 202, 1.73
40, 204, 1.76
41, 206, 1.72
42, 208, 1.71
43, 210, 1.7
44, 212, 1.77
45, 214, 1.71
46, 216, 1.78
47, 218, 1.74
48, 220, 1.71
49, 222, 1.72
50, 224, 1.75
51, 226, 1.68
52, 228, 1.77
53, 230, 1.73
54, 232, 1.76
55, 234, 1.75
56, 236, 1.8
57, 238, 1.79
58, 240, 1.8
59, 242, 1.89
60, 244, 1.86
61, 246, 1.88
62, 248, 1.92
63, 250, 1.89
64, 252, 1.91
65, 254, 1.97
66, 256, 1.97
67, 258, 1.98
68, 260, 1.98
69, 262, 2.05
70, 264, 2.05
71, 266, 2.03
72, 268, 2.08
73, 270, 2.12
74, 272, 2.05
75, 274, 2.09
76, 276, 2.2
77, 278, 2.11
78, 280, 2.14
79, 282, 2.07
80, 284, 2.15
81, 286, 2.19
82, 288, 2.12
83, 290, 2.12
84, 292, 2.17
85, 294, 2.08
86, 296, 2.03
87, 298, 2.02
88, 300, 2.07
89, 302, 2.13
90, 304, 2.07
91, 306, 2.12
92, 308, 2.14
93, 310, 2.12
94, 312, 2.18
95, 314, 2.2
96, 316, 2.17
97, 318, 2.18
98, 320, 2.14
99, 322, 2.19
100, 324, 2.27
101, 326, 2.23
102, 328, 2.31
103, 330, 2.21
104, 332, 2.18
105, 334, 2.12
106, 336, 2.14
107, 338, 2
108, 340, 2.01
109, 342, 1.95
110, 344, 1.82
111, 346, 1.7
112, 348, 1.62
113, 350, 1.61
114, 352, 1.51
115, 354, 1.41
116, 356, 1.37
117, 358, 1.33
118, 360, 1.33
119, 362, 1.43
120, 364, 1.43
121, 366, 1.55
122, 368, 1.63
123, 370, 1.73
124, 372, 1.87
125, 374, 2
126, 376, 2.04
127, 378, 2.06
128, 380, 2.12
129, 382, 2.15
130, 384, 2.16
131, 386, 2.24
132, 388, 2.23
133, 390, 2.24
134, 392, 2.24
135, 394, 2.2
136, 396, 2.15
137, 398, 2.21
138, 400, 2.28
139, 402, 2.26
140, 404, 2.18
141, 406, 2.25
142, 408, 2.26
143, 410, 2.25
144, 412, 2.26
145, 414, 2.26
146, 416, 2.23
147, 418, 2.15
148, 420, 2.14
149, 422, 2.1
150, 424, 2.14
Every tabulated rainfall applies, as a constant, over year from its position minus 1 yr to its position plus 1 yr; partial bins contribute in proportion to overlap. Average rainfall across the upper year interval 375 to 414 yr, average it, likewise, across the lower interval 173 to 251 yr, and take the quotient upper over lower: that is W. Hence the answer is 1.3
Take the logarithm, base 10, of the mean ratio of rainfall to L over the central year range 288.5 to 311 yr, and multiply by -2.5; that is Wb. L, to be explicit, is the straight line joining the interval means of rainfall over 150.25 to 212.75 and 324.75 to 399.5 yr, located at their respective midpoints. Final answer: -0.15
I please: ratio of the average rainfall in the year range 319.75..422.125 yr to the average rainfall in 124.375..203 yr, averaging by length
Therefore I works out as 1.30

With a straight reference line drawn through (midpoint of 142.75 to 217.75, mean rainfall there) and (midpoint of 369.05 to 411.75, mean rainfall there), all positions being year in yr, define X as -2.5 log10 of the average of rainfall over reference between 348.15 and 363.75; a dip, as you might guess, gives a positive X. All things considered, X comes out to 0.397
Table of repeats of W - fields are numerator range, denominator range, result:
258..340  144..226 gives 1.27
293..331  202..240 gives 1.23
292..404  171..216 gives 1.19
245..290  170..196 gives 1.26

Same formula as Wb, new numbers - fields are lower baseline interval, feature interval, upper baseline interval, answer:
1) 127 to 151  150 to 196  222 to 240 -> -0.10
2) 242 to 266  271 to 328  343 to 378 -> -0.18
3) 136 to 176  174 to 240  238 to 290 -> 0.07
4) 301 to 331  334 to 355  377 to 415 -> 0.22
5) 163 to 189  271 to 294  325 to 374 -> -0.24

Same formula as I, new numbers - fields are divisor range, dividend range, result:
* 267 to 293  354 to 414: 0.93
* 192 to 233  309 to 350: 1.20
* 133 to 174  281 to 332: 1.37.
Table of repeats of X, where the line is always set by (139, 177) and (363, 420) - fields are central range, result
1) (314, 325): -0.122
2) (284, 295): -0.127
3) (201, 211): 0.012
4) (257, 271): -0.105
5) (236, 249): -0.024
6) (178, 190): 0.091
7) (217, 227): 0.033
